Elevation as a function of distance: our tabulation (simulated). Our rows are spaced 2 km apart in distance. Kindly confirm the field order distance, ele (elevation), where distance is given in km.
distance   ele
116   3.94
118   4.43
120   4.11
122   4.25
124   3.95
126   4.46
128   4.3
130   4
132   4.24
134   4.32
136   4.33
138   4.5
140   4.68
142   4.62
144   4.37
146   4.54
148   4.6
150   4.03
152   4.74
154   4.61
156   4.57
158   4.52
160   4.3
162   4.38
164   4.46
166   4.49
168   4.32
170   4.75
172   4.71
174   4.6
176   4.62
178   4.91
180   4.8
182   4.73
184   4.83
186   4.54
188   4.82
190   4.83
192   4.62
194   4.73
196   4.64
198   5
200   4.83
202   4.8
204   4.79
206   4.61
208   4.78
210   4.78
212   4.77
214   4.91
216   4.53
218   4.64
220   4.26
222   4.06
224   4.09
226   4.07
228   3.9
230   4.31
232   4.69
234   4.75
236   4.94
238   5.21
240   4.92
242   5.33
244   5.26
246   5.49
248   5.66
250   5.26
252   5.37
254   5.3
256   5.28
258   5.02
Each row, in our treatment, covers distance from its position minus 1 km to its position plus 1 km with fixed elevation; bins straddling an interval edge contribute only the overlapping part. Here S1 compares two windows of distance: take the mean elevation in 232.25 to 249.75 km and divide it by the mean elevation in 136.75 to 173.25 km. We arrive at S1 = 1.1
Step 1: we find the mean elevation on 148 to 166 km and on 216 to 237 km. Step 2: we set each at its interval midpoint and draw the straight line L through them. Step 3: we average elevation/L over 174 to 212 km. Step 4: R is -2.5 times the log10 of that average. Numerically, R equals -0.08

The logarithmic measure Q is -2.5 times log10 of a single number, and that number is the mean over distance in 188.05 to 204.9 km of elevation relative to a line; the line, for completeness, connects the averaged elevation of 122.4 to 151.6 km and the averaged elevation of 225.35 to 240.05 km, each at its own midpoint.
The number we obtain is -0.065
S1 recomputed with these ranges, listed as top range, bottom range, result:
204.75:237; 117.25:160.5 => 1.03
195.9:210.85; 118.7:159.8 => 1.09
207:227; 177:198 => 0.94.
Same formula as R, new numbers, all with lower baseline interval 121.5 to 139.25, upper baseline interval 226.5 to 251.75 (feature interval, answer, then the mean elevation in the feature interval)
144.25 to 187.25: -0.018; 4.57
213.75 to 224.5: 0.105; 4.4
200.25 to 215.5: -0.001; 4.77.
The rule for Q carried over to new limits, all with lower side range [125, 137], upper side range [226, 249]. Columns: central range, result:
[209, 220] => 0.021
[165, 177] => -0.016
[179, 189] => -0.035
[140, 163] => -0.022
